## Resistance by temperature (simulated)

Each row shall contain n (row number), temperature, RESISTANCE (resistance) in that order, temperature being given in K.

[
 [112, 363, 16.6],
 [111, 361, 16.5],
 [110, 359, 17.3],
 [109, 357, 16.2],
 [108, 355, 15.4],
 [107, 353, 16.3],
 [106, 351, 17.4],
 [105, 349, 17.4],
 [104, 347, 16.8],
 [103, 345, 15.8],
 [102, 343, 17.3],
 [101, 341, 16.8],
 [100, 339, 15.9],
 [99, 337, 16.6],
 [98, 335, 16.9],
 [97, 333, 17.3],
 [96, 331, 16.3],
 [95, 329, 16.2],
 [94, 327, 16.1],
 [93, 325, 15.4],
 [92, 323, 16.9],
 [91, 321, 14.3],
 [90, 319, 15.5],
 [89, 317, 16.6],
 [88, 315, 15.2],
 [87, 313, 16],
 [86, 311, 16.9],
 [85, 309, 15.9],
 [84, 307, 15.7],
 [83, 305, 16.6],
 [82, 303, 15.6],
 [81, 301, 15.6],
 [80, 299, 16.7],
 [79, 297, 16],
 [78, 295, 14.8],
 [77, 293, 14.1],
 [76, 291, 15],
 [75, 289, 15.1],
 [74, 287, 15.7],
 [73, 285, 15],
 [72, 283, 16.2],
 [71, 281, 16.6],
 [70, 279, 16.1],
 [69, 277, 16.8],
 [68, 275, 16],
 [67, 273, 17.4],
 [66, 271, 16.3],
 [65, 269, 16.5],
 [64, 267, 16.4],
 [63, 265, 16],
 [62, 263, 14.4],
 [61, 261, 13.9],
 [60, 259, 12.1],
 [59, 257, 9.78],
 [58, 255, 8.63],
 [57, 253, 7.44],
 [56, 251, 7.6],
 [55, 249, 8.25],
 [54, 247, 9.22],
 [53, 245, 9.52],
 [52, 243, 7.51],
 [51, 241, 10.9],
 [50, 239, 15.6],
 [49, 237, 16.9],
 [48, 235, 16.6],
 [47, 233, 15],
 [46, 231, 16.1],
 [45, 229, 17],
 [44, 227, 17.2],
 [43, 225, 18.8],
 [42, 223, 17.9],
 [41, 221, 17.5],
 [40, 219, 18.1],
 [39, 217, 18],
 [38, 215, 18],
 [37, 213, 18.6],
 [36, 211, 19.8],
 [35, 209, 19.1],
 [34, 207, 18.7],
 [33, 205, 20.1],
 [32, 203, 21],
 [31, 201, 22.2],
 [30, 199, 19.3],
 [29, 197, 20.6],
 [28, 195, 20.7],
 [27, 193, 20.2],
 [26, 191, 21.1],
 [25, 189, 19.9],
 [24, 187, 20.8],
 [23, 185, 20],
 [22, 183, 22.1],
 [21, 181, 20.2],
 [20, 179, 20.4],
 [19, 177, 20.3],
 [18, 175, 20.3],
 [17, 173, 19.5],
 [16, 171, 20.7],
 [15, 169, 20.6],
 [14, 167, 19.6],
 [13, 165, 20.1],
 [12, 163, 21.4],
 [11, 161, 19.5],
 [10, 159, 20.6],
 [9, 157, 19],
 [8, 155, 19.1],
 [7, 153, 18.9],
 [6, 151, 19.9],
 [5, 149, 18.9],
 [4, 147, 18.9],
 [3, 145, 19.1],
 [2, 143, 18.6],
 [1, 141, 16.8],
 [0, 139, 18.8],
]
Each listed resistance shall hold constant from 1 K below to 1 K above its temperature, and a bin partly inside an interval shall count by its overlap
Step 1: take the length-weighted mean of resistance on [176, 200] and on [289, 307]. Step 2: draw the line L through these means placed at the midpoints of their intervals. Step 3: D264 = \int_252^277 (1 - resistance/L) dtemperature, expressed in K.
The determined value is 4.6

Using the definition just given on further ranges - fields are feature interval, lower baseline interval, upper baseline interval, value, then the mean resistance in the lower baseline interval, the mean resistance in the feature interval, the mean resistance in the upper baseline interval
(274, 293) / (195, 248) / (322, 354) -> 1.2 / 17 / 15.7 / 16.6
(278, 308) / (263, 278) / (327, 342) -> 1.4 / 16.3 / 15.7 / 16.5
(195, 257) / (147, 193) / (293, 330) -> 9.6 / 20.1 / 15.7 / 15.8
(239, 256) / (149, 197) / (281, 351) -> 8.5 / 20.2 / 9.04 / 16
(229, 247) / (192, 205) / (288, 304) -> 4.9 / 20.6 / 13.5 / 15.4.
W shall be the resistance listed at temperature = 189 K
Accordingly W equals 19.9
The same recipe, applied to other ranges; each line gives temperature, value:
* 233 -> 15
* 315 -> 15.2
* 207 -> 18.7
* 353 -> 16.3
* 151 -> 19.9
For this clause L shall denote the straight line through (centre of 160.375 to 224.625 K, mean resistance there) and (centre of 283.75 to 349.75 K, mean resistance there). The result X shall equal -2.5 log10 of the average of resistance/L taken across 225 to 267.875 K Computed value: 0.38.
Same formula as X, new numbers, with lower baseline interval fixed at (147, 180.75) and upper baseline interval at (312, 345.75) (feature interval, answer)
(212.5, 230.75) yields 0.05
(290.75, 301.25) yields 0.10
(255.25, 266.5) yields 0.33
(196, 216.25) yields -0.04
